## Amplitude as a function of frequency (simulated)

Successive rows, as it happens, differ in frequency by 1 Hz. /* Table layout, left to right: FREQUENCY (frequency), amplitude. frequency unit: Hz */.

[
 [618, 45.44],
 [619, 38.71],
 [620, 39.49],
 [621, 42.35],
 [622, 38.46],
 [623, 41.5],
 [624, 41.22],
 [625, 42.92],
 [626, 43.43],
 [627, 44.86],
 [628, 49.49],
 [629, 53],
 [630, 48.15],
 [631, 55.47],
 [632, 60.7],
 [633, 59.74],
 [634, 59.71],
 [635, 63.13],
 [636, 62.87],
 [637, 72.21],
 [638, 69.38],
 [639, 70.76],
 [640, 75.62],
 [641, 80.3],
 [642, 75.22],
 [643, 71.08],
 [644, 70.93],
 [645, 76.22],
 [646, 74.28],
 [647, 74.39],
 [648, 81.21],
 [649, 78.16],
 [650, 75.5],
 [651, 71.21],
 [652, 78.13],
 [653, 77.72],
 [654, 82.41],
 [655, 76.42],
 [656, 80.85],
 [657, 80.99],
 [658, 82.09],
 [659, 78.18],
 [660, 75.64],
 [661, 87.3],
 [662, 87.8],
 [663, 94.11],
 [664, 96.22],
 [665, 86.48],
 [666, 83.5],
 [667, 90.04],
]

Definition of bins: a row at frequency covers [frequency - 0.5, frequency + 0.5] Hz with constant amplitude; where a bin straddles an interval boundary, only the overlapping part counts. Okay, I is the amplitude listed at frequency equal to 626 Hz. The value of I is 43.43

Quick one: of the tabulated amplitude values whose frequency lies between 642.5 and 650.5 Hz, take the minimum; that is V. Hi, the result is 70.93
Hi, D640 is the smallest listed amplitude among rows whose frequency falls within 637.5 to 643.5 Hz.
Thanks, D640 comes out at 69.38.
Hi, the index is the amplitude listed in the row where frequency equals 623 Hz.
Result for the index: 41.5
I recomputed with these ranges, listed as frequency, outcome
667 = 90.04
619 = 38.71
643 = 71.08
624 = 41.22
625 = 42.92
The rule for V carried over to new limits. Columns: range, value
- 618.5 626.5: 38.46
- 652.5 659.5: 76.42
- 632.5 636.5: 59.71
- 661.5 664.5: 87.8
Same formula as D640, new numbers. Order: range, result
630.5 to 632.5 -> 55.47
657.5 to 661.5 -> 75.64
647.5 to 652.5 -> 71.21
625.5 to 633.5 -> 43.43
